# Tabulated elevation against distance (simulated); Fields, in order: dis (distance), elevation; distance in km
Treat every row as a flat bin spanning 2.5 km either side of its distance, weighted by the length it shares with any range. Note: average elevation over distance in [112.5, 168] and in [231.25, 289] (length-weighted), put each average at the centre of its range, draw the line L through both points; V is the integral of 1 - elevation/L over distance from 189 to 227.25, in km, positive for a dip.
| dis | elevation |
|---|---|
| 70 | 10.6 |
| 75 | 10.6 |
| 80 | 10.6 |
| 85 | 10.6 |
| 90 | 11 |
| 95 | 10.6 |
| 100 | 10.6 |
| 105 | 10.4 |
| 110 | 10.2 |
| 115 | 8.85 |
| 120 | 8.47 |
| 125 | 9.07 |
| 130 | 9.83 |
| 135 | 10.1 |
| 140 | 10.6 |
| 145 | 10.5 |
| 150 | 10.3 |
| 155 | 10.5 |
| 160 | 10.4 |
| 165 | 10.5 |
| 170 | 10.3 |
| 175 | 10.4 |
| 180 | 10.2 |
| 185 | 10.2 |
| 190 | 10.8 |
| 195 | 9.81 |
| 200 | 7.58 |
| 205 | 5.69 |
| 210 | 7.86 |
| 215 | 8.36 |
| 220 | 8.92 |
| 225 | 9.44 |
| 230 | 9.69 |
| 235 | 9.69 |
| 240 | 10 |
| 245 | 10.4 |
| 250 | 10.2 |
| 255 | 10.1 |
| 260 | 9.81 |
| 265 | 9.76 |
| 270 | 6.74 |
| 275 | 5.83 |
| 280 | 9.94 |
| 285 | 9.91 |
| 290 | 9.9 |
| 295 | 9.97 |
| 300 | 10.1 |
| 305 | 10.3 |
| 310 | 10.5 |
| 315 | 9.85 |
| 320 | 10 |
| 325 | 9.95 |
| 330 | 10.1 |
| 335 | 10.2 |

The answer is 4.49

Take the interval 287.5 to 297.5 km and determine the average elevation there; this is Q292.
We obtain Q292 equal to 9.93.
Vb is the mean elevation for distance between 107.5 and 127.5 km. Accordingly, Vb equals 9.15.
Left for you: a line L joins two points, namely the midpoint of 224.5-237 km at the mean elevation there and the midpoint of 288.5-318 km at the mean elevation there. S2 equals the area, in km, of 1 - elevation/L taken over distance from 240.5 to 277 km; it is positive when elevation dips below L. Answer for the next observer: 2.7 km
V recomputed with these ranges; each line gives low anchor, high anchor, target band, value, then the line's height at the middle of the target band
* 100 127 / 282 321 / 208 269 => 2.59 km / 9.88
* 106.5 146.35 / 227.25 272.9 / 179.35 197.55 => -1.17 km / 9.63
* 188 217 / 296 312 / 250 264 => -0.93 km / 9.36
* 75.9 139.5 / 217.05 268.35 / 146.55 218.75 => 2.85 km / 9.88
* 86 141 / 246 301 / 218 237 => 0.11 km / 9.5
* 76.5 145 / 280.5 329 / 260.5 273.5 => 2.27 km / 10.1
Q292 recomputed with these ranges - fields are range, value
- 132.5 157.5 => 10.4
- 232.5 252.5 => 10.1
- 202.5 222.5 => 7.71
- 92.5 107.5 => 10.5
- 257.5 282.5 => 8.42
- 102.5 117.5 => 9.82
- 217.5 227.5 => 9.18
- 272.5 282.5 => 7.88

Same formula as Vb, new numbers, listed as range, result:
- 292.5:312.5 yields 10.2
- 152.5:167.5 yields 10.5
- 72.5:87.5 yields 10.6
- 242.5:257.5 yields 10.2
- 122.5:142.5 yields 9.9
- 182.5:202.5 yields 9.6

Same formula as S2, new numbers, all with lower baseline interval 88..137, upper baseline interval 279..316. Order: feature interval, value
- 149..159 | -0.48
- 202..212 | 3.23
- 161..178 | -0.75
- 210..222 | 1.84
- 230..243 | 0.23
